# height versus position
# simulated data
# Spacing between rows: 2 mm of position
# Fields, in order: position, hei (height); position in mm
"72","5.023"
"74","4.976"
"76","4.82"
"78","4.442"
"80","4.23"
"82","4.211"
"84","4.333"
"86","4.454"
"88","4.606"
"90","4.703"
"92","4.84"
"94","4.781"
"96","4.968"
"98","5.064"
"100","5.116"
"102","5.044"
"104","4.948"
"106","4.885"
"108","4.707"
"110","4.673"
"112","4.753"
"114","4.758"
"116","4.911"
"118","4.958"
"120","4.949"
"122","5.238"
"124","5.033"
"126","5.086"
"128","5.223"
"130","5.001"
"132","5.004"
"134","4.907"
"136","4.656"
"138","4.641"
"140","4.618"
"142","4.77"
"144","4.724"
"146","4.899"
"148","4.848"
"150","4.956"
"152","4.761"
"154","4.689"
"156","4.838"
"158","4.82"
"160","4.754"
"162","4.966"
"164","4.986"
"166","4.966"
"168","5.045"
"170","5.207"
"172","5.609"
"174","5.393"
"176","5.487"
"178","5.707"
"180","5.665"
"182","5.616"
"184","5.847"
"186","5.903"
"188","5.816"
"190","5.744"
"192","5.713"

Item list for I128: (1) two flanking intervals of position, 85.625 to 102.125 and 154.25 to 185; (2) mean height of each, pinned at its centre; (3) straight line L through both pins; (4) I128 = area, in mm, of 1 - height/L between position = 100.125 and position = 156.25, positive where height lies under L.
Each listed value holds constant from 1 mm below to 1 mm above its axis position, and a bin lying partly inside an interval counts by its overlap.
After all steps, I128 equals 1.64 mm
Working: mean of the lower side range 4.85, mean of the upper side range 5.25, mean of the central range 4.88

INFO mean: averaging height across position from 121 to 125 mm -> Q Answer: 5.14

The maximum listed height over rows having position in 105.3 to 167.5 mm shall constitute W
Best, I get 5.238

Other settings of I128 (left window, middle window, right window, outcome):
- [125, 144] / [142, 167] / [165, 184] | 1.5 mm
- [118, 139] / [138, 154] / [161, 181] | 1.0 mm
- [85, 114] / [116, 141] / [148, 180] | 0.0 mm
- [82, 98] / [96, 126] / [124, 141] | -1.0 mm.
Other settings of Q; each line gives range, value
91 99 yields 4.91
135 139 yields 4.65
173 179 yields 5.53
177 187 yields 5.75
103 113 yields 4.79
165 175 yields 5.24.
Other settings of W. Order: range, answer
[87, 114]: 5.116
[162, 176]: 5.609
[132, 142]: 5.004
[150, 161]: 4.956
